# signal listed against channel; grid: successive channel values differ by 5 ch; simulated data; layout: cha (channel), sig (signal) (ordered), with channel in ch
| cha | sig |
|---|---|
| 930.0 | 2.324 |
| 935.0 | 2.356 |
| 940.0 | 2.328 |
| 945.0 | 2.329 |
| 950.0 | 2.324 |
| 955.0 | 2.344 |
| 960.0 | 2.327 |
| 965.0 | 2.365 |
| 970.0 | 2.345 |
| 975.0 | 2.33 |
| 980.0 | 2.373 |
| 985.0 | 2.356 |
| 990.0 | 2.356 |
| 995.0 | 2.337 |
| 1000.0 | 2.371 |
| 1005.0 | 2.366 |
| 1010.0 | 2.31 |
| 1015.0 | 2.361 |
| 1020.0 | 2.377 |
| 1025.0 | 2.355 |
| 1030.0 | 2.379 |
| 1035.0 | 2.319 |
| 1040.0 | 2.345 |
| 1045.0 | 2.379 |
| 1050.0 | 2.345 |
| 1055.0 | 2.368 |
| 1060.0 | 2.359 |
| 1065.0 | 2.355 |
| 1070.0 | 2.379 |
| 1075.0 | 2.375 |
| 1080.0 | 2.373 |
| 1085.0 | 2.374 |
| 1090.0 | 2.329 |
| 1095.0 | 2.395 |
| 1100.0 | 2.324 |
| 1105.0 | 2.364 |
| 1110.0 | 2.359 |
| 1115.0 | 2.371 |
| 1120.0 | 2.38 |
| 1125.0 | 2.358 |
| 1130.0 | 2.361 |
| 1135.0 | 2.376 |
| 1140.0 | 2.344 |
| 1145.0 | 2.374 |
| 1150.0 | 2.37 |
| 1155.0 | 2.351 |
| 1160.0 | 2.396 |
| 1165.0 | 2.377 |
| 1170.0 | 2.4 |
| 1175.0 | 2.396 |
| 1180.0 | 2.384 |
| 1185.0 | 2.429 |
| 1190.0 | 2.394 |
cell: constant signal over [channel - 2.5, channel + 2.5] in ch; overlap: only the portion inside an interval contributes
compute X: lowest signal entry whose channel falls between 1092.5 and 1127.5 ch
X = 2.324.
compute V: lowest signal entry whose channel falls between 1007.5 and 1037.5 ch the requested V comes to 2.31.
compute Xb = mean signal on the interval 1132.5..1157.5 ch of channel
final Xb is 2.36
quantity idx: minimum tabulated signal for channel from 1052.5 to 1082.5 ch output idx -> 2.355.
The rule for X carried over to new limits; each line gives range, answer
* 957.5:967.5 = 2.327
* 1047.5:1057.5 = 2.345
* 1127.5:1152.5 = 2.344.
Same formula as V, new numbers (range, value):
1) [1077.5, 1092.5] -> 2.329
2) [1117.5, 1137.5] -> 2.358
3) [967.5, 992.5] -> 2.33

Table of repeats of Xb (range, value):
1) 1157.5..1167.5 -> 2.39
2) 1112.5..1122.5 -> 2.38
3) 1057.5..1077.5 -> 2.37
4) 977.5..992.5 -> 2.36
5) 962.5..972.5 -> 2.36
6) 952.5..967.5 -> 2.35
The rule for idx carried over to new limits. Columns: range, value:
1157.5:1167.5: 2.377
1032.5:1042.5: 2.319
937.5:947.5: 2.328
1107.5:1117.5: 2.359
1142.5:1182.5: 2.351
